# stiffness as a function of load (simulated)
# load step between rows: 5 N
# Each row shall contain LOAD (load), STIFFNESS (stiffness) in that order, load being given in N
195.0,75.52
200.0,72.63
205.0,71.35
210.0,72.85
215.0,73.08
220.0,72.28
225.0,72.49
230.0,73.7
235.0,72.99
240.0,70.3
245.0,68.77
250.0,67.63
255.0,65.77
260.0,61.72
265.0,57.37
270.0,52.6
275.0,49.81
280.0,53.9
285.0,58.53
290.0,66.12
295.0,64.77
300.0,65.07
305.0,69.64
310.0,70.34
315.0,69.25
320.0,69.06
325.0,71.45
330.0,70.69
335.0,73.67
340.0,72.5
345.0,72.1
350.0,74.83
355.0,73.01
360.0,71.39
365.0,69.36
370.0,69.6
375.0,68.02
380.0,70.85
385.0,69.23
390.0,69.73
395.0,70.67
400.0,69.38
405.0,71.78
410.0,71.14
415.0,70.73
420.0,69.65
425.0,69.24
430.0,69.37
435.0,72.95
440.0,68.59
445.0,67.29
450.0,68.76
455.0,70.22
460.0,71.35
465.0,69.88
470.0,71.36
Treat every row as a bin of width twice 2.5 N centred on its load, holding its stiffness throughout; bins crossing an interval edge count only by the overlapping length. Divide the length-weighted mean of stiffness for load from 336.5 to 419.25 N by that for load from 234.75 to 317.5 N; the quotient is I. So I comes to 1.1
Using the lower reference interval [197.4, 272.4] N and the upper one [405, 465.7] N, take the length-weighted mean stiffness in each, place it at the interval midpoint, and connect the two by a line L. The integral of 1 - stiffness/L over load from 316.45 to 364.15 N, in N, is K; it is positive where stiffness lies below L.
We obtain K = -1.84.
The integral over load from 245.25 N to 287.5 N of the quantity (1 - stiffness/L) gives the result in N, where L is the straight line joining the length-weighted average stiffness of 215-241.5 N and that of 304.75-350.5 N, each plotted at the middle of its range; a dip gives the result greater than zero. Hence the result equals 7.7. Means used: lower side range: 72.5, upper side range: 71.3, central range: 59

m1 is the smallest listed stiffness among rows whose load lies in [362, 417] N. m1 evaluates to 68.02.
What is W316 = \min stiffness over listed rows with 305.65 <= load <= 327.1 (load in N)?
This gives 69.06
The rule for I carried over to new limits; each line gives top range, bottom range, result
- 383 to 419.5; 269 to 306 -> 1.17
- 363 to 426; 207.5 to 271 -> 1.03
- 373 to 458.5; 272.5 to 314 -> 1.12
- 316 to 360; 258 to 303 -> 1.22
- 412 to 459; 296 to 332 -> 1.01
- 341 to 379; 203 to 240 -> 0.98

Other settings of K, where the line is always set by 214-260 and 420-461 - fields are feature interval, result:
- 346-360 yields -0.7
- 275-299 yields 3.5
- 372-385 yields 0.1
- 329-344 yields -0.5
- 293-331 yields 0.7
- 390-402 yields 0.0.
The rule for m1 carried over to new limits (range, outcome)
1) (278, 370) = 53.9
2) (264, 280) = 49.81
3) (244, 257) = 65.77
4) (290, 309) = 64.77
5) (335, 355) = 72.1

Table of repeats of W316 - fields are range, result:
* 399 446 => 67.29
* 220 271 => 52.6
